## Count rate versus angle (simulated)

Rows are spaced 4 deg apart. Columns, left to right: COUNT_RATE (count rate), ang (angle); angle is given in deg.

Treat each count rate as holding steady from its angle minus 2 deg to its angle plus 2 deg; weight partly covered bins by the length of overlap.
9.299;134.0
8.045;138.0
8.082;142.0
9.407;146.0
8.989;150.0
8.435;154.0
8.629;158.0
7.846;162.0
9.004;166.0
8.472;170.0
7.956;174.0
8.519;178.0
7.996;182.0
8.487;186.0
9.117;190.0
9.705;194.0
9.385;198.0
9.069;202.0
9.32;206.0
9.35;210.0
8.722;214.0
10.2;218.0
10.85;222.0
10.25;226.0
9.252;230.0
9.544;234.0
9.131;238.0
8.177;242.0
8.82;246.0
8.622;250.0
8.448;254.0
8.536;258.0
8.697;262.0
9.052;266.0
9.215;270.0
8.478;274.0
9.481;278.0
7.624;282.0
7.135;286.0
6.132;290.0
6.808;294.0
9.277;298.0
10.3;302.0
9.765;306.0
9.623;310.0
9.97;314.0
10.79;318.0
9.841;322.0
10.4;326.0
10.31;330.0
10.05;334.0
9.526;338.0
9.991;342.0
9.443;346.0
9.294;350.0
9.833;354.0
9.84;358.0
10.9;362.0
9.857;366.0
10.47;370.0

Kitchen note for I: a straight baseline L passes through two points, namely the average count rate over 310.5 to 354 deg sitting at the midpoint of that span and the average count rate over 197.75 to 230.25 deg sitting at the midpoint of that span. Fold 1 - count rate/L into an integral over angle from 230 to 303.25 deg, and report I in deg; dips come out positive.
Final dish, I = 9.29 deg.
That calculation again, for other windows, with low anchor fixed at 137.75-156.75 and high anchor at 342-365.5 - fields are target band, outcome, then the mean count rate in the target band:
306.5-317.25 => -0.3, 9.91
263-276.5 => 0.7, 8.92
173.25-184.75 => 0.8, 8.2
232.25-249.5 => 0.6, 8.88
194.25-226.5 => -2.1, 9.62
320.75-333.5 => -0.6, 10.2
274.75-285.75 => 1.3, 8.32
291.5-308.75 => 1.0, 8.98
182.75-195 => -0.1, 8.94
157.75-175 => 0.7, 8.38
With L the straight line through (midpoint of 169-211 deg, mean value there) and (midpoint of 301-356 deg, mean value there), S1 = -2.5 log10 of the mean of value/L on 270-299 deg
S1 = 0.21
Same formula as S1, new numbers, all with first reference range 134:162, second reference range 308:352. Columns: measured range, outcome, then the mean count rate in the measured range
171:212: 0.00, 8.88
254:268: 0.08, 8.72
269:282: 0.08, 8.83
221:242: -0.05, 9.6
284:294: 0.40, 6.67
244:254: 0.08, 8.67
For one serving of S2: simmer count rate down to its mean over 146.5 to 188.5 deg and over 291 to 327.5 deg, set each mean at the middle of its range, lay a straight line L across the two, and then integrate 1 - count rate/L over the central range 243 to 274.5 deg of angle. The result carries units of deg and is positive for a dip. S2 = 1.5 deg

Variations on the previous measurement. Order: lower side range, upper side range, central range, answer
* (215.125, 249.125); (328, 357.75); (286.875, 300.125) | 3.1 deg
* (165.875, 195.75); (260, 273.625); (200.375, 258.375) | -2.9 deg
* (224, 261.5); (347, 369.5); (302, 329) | -1.4 deg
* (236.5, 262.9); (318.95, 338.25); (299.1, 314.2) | -0.3 deg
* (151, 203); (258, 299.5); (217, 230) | -2.8 deg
